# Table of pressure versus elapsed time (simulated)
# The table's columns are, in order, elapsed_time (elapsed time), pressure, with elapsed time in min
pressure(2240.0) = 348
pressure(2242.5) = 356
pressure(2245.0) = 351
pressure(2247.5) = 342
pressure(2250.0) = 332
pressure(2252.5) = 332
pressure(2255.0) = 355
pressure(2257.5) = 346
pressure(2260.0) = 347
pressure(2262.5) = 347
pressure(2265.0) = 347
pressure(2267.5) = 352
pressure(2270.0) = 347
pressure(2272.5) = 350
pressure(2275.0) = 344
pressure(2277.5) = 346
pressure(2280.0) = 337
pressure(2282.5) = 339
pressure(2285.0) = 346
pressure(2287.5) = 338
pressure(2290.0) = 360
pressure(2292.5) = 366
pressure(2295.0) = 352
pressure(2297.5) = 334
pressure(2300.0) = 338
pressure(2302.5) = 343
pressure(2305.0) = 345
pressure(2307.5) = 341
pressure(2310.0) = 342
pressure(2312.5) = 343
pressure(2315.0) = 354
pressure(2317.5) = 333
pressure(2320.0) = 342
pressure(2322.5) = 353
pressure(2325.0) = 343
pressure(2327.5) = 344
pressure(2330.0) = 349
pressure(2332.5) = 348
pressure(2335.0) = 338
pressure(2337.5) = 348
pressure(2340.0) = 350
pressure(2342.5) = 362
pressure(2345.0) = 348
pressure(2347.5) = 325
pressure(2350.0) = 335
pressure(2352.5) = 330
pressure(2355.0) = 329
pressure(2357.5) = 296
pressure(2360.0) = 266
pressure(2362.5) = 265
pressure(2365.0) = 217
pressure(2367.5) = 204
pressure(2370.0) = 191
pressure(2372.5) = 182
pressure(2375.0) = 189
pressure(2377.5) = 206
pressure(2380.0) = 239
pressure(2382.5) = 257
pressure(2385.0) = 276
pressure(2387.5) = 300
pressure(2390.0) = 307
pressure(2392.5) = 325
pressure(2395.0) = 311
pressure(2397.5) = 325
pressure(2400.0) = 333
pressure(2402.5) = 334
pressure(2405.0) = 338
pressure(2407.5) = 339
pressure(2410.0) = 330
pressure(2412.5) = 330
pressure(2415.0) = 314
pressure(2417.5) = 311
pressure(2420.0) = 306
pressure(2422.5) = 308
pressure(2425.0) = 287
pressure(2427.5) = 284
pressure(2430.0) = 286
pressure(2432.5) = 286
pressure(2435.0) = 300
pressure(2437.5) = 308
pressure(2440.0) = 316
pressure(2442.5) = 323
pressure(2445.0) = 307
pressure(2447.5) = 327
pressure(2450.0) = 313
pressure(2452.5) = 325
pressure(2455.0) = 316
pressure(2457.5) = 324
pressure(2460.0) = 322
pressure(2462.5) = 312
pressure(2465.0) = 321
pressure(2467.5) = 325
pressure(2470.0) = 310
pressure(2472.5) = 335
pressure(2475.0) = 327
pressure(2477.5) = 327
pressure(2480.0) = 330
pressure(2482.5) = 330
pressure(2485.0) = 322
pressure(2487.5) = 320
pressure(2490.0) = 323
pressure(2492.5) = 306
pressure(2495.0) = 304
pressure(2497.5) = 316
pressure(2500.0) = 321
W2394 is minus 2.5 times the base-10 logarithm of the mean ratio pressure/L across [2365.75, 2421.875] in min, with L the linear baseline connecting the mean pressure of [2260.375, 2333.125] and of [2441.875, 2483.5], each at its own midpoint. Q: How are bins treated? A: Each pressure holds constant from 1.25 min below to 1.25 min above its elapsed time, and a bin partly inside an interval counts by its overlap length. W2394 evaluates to 0.169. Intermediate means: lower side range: 346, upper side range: 322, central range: 284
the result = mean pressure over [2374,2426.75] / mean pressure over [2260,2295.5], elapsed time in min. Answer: 0.86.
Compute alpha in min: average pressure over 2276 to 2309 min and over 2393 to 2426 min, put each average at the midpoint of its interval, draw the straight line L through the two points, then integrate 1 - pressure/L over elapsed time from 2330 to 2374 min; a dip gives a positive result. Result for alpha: 4.8 min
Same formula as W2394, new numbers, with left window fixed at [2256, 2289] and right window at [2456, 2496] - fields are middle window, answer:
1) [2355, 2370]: 0.31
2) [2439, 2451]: 0.03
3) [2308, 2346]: -0.02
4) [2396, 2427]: 0.03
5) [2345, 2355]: 0.01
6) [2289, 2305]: -0.02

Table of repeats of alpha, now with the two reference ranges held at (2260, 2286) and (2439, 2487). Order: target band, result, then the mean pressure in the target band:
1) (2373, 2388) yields 4.22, 239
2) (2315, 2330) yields -0.22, 344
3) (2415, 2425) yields 0.63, 306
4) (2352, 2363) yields 1.24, 297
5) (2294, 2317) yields -0.11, 343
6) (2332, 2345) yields -0.46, 349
